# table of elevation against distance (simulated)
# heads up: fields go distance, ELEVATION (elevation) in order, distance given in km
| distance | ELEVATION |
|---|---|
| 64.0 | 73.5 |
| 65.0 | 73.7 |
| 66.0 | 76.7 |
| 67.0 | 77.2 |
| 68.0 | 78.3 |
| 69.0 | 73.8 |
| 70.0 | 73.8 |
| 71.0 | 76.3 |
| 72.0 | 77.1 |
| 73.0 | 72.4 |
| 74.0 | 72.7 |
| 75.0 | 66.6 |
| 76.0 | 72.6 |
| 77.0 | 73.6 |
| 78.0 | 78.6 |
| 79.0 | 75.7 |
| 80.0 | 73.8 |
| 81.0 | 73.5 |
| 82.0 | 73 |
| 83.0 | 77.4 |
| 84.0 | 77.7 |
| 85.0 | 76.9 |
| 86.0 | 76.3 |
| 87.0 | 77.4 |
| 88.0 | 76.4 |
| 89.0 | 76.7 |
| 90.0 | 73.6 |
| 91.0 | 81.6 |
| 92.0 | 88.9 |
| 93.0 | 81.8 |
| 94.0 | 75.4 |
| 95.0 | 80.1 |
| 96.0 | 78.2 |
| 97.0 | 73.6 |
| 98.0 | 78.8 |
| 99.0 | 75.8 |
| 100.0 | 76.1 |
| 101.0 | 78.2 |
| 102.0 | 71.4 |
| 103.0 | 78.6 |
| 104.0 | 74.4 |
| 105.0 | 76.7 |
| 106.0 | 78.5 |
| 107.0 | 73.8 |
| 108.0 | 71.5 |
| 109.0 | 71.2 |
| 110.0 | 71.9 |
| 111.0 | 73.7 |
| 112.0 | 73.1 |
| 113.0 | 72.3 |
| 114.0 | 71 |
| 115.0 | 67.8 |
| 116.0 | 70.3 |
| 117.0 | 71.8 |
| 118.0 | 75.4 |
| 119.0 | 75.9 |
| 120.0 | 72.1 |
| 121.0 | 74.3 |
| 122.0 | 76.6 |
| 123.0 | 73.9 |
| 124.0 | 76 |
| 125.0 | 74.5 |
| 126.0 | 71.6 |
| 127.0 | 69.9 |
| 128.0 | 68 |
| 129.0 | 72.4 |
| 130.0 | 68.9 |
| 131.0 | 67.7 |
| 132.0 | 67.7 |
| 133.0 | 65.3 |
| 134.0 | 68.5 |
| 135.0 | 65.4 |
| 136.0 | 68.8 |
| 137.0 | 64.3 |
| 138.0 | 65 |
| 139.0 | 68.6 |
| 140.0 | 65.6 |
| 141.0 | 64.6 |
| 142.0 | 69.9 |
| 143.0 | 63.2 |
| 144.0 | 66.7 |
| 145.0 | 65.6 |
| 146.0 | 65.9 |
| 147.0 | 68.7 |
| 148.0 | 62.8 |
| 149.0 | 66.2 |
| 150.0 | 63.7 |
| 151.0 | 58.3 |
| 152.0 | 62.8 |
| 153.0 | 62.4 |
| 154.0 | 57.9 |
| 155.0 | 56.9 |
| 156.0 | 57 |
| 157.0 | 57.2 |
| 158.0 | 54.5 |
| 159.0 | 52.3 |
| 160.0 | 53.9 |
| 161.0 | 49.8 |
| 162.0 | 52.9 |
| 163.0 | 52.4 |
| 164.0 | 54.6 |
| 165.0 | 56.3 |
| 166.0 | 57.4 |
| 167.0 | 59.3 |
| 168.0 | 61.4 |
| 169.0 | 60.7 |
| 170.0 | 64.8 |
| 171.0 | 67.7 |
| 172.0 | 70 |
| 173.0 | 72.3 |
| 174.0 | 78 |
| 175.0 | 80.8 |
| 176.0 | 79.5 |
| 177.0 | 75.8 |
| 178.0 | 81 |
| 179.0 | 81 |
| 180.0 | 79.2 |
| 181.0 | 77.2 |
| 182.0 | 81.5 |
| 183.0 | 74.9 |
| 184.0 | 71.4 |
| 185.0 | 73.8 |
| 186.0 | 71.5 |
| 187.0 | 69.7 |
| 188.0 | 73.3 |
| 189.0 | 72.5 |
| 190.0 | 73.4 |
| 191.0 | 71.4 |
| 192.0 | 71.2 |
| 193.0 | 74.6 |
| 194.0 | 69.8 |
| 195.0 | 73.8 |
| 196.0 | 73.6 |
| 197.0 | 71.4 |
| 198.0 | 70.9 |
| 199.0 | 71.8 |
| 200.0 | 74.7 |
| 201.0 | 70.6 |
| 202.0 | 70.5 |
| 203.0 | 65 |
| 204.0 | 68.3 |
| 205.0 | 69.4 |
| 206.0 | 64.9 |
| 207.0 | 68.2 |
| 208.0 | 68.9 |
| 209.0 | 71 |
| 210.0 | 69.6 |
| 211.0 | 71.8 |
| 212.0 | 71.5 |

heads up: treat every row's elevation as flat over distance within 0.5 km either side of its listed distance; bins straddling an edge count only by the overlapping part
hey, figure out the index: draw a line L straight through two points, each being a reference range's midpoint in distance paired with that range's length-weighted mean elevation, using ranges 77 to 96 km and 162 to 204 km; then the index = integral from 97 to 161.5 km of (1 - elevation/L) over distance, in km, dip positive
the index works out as 5.3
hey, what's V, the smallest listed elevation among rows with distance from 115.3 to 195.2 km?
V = 49.8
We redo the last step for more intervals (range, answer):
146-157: 56.9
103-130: 67.8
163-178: 52.4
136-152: 58.3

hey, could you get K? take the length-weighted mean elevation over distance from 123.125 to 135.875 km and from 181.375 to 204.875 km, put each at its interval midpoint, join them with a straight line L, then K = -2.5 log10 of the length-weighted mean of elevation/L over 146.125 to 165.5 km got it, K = 0.21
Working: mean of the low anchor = 69.8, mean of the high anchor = 72.1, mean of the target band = 58.1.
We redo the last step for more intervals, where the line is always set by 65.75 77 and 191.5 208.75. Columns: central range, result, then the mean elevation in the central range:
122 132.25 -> 0.02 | 71.4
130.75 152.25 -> 0.10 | 65.7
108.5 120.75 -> 0.01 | 72.3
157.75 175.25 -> 0.17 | 60.9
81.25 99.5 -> -0.06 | 77.7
